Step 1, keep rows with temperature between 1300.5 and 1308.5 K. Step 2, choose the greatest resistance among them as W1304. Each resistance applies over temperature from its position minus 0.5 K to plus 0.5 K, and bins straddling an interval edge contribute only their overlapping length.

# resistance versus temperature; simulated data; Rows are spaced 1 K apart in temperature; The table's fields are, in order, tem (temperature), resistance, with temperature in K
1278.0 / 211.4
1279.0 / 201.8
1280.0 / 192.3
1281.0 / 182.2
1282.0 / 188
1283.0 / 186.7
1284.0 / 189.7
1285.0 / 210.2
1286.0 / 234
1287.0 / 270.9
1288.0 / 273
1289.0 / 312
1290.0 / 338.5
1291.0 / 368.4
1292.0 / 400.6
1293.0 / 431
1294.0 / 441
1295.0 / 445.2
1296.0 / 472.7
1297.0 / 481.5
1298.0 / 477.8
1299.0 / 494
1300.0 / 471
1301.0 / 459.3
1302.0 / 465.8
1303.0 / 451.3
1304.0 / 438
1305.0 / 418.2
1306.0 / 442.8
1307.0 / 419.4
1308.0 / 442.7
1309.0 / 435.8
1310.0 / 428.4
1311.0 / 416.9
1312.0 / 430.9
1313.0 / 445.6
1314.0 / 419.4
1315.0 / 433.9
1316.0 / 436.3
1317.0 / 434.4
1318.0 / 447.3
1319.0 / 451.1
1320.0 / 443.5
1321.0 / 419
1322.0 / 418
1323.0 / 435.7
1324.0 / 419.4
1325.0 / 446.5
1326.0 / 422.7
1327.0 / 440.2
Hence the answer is 465.8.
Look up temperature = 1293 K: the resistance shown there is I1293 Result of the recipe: 431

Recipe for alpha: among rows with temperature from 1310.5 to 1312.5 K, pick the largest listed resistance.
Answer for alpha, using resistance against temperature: 430.9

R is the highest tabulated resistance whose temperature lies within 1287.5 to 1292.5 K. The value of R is 400.6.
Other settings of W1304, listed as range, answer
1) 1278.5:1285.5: 210.2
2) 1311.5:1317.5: 445.6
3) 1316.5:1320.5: 451.1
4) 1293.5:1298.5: 481.5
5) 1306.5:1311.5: 442.7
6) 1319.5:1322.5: 443.5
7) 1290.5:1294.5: 441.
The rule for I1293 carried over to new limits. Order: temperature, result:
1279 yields 201.8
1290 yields 338.5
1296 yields 472.7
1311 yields 416.9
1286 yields 234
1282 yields 188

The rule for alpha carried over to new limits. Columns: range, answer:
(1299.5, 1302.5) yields 471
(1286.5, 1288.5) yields 273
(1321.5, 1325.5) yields 446.5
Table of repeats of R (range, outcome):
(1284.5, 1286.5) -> 234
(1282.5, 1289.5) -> 312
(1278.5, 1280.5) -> 201.8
